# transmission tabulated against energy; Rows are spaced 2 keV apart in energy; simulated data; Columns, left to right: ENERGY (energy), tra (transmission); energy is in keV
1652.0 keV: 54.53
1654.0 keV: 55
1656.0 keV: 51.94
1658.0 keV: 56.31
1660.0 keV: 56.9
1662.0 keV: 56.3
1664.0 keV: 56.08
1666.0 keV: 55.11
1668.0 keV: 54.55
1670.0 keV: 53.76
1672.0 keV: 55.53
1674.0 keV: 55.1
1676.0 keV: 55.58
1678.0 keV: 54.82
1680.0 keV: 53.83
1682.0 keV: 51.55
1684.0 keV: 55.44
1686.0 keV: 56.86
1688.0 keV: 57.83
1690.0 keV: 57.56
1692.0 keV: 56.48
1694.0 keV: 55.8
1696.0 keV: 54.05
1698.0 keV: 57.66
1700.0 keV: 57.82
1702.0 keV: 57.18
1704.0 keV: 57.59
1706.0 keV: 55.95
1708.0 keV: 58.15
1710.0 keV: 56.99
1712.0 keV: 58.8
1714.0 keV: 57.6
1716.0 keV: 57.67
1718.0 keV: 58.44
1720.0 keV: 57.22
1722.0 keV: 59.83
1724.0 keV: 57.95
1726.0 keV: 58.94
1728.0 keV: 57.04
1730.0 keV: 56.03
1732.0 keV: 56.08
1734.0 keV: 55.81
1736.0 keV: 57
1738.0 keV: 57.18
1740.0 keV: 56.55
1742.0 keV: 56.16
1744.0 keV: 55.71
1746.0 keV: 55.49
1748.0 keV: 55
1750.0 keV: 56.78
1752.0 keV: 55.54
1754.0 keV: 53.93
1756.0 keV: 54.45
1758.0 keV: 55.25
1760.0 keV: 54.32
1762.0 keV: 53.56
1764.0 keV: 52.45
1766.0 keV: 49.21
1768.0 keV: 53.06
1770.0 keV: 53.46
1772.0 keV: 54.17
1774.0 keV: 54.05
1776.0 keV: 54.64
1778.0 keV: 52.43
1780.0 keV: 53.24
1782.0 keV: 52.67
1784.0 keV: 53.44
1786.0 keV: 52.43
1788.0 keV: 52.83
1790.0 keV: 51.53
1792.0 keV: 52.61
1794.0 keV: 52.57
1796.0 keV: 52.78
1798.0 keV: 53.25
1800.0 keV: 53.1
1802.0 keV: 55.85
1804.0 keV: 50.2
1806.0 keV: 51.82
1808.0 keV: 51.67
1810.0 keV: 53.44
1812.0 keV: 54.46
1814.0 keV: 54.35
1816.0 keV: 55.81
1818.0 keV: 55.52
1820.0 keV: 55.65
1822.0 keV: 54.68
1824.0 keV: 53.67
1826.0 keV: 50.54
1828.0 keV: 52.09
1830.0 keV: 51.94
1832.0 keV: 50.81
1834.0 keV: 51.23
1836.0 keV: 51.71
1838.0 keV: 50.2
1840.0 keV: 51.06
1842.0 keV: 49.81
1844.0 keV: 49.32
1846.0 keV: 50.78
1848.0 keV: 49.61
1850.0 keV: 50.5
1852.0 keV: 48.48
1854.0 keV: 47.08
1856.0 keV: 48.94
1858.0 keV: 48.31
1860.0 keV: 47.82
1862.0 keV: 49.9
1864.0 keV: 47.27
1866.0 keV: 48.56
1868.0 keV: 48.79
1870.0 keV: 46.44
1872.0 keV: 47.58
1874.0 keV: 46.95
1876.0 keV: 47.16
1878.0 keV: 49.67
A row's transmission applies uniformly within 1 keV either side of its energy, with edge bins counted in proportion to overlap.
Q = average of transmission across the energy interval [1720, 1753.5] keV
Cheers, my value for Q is 56.7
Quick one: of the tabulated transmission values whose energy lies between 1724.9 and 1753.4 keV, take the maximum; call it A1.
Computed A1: 58.94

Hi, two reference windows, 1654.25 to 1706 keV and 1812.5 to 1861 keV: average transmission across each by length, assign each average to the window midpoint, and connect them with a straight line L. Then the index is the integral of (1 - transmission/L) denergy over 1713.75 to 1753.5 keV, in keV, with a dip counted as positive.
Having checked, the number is -1.97 keV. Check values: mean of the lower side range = 55.7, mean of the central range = 56.9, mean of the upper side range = 51.3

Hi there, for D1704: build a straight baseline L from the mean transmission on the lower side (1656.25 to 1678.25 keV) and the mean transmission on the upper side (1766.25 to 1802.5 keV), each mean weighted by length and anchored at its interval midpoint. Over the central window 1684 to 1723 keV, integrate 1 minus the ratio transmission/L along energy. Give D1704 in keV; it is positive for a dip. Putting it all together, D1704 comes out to -1.88 keV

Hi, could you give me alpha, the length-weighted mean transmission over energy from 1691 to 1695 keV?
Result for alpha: 56.1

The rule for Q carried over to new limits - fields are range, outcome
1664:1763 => 56.2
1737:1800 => 53.9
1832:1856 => 50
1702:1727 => 57.9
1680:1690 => 55.5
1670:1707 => 55.9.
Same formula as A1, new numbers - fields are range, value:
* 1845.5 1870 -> 50.78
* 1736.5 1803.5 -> 57.18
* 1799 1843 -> 55.85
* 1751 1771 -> 55.54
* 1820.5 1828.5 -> 54.68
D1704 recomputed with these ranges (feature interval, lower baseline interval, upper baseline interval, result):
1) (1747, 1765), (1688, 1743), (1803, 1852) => 0.2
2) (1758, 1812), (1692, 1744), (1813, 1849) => 1.2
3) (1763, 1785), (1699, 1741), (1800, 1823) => 0.9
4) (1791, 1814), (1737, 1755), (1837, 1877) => -0.3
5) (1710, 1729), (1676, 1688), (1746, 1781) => -1.3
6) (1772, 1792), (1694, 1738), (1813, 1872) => 0.3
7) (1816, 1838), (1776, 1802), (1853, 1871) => -1.0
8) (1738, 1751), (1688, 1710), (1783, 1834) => -0.2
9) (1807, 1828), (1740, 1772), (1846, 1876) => -1.3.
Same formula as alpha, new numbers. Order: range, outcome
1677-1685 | 53.9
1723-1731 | 57.5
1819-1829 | 53.3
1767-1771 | 53.3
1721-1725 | 58.9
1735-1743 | 56.7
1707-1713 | 58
